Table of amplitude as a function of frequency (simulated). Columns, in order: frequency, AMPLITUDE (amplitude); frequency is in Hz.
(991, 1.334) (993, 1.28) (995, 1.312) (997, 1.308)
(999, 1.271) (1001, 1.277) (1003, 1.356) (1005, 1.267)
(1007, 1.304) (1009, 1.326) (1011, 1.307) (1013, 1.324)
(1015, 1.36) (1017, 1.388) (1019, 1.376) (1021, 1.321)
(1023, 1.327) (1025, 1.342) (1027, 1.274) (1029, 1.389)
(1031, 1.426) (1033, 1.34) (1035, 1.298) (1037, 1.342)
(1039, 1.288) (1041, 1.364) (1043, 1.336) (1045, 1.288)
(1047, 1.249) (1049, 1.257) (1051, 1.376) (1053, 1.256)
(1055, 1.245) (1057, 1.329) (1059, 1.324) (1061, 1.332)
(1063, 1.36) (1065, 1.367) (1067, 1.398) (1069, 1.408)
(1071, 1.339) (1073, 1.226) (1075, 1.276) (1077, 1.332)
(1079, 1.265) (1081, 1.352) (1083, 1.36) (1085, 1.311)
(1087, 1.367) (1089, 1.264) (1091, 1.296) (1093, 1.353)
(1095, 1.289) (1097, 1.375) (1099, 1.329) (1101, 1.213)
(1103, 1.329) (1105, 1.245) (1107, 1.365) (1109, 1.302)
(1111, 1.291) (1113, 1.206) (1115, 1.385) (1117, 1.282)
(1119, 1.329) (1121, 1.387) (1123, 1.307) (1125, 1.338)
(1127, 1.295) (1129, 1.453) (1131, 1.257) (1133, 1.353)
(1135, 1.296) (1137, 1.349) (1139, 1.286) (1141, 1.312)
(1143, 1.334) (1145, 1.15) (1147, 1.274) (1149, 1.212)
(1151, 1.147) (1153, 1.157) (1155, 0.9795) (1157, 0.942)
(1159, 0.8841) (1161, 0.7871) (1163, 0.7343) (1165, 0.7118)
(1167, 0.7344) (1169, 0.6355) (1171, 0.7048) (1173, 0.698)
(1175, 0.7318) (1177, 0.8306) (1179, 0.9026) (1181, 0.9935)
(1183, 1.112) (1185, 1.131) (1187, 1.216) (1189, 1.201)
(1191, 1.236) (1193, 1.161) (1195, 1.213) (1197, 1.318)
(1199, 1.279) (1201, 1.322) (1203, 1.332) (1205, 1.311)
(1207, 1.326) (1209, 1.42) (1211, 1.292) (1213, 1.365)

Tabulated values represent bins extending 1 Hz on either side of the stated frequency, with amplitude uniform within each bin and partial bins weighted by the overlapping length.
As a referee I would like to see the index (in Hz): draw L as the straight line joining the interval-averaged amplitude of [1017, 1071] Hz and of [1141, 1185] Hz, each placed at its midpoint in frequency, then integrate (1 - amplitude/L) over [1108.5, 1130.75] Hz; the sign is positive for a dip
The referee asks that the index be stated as -4.8 Hz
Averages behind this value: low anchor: 1.33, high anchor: 0.949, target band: 1.32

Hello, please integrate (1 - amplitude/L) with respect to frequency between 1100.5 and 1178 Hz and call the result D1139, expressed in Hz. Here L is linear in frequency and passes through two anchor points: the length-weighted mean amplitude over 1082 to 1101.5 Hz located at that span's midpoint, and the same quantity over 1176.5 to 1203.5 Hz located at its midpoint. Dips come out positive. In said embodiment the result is 7.2 Hz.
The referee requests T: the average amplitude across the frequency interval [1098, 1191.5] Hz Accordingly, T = 1.13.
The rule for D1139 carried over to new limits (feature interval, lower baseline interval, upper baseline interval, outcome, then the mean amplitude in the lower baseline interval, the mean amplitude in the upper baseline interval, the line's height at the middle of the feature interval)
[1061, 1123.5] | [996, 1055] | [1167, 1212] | -4.55 Hz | 1.32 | 1.1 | 1.23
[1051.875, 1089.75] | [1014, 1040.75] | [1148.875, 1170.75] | -4.14 Hz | 1.34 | 0.883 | 1.19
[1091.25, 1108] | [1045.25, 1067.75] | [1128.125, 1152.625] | -0.18 Hz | 1.32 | 1.28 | 1.3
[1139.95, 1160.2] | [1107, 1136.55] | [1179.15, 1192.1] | 1.70 Hz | 1.32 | 1.13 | 1.24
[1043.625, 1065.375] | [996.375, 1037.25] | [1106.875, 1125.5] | 0.30 Hz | 1.33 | 1.32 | 1.32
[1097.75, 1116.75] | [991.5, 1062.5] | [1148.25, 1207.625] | -2.15 Hz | 1.32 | 1.03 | 1.16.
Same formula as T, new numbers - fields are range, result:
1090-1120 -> 1.31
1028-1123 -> 1.32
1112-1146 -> 1.31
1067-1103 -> 1.32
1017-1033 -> 1.35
